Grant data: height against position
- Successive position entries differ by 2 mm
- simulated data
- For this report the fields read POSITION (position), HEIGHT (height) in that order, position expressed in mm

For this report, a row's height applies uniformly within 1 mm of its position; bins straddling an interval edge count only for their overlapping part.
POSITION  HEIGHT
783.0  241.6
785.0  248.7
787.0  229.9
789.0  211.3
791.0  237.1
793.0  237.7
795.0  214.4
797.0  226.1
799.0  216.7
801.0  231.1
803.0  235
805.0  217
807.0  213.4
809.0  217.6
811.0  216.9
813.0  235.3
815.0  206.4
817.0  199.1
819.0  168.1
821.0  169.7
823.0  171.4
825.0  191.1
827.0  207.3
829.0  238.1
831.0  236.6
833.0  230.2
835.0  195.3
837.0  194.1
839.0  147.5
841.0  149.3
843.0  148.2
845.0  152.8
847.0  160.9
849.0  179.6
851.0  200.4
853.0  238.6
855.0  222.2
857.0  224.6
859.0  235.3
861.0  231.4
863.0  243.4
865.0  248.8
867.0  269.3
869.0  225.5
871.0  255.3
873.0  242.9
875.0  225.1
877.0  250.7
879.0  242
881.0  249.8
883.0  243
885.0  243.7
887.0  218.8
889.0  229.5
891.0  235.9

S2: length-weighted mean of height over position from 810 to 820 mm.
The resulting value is 205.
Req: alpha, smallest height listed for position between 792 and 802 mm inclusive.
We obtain 214.4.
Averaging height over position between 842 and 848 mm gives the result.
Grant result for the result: 154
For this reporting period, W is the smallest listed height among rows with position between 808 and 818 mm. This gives 199.1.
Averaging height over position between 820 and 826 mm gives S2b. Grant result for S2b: 177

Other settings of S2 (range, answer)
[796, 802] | 225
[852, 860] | 230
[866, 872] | 250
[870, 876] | 241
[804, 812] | 216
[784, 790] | 230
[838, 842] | 148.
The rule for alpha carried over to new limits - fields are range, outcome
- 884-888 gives 218.8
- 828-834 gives 230.2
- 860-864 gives 231.4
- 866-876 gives 225.1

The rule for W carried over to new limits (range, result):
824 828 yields 191.1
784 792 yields 211.3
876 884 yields 242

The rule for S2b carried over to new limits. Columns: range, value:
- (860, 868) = 248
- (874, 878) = 238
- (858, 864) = 237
